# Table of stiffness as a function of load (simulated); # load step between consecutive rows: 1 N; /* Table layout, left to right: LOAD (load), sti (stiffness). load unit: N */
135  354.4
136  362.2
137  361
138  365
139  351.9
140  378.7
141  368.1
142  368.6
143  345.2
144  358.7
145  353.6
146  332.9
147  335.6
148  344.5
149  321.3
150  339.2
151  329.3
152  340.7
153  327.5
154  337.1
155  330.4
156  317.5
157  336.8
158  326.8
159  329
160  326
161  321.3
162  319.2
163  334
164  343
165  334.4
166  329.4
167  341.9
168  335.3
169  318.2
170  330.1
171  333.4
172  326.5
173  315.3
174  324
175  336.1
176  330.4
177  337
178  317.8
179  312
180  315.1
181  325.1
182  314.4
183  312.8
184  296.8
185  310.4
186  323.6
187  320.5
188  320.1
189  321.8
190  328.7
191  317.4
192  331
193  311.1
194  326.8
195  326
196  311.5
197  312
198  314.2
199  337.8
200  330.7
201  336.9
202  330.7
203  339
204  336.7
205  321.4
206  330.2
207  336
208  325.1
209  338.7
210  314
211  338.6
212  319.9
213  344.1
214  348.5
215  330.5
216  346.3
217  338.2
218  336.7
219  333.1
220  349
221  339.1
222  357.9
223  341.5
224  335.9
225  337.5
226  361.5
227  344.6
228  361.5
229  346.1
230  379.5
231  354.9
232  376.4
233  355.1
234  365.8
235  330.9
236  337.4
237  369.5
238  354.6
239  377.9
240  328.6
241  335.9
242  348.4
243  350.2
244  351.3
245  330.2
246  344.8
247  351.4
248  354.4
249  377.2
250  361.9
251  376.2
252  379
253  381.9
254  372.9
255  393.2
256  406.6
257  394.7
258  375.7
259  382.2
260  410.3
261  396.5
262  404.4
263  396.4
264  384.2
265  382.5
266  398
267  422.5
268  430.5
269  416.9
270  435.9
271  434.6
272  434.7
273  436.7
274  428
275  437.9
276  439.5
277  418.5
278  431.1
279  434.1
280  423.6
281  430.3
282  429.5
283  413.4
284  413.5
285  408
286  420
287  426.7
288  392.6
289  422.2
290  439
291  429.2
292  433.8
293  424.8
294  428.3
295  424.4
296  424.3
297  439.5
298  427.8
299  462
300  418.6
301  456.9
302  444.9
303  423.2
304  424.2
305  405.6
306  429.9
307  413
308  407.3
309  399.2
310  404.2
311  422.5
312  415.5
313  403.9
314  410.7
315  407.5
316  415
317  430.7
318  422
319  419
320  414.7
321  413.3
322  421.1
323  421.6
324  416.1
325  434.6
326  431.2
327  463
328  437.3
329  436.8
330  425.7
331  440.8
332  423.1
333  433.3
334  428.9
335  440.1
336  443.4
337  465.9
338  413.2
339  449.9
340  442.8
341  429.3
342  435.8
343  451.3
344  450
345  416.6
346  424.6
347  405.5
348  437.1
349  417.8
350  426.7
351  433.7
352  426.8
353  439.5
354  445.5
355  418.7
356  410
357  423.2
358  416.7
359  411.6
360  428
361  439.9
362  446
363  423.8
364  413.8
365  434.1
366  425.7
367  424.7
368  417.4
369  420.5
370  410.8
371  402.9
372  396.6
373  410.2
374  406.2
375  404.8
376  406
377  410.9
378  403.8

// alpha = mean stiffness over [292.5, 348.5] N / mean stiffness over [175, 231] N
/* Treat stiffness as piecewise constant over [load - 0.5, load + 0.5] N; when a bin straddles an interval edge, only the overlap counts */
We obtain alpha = 1.29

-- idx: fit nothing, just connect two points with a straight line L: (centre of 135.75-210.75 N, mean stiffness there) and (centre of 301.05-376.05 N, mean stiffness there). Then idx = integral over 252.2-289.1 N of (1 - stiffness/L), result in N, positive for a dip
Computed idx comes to -2.5 N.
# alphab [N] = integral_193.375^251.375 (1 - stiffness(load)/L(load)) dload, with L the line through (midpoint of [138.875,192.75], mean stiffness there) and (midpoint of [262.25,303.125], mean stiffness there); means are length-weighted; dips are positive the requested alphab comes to 5.15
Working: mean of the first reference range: 331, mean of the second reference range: 425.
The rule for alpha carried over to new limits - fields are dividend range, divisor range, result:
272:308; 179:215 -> 1.32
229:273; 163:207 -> 1.16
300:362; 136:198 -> 1.29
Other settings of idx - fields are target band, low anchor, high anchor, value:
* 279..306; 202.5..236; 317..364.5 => -2.1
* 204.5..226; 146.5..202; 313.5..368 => 0.9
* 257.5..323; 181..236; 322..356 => -3.9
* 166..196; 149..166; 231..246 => 1.2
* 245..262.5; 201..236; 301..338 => -0.4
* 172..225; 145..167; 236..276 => 4.0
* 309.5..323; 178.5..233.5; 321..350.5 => 0.1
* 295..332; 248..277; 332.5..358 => -0.3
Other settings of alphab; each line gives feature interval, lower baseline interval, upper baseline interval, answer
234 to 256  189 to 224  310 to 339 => 0.2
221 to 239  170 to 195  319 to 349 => 0.1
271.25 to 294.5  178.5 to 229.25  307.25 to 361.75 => -2.2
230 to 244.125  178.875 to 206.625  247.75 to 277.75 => 0.7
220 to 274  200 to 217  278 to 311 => 0.1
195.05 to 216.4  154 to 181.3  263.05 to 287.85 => 1.8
